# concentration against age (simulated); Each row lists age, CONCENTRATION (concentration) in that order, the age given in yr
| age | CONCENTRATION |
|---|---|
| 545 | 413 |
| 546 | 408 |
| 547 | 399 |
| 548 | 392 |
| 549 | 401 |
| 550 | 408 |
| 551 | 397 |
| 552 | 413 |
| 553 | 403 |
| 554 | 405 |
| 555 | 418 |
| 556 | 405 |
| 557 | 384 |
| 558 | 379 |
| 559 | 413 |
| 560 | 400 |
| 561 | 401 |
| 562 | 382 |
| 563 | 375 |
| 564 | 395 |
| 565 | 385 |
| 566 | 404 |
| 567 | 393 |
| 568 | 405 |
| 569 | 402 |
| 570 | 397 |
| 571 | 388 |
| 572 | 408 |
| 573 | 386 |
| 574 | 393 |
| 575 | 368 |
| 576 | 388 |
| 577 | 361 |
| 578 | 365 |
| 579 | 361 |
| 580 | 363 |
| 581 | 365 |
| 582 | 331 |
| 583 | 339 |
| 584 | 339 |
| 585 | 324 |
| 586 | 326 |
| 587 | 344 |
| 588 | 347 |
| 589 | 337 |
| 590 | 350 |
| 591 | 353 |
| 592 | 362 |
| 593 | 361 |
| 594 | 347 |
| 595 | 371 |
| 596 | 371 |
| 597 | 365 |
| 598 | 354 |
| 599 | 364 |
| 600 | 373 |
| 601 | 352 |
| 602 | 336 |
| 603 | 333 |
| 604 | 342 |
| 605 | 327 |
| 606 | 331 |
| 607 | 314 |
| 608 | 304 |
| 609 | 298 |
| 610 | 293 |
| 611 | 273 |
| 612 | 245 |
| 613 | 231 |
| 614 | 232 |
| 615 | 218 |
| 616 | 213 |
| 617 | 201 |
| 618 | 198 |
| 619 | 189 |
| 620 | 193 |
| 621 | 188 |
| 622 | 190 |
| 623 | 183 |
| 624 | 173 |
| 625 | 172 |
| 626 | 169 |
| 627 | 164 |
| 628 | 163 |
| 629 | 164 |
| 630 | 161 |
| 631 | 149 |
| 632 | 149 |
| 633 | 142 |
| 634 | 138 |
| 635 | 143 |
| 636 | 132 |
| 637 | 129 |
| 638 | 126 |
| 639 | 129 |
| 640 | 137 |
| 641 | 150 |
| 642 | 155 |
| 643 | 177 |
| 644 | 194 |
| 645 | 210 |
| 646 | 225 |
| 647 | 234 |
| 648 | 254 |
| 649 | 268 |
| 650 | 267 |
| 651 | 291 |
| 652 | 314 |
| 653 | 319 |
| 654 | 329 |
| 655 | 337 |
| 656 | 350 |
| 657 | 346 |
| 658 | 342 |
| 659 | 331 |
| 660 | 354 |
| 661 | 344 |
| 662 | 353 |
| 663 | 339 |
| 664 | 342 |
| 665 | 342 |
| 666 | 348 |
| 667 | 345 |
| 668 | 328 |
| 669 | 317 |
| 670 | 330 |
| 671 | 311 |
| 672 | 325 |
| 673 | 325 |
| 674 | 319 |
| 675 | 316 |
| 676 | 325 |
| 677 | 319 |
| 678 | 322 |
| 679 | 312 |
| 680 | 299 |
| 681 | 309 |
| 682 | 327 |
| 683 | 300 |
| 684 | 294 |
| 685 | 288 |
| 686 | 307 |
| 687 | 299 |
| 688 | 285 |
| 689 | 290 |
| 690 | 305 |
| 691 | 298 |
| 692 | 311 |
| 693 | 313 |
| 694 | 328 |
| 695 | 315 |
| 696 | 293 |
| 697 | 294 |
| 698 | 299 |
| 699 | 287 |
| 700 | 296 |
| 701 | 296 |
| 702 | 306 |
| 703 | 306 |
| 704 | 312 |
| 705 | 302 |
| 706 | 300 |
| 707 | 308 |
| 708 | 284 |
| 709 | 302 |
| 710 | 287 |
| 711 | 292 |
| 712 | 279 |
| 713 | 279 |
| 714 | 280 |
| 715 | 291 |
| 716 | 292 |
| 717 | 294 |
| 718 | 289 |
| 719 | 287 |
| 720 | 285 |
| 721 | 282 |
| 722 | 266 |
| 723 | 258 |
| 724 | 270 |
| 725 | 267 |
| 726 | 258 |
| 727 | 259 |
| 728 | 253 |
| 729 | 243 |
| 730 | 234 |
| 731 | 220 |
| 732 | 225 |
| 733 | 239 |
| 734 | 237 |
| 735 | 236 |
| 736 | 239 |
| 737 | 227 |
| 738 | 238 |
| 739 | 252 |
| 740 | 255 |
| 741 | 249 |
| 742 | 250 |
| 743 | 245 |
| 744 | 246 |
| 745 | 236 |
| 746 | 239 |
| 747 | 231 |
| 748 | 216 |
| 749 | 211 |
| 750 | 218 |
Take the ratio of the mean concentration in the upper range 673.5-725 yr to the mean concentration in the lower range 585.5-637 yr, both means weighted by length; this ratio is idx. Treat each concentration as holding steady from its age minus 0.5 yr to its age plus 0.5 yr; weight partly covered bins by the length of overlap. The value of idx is 1.14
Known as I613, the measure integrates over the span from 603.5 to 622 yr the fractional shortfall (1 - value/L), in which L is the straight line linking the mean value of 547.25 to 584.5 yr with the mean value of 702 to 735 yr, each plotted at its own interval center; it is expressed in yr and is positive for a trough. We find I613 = 5.2 yr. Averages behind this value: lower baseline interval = 387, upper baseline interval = 274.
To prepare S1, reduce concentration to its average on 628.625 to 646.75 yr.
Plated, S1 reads 157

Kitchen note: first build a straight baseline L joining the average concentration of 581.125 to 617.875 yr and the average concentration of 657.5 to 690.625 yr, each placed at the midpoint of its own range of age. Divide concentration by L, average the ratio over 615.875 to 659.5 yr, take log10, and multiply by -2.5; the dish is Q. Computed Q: 0.46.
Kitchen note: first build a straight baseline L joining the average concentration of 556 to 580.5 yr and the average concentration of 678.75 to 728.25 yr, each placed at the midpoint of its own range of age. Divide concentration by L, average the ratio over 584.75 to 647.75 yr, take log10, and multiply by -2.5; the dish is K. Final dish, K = 0.41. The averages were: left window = 388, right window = 293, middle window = 246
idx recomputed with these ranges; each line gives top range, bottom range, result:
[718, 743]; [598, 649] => 1.15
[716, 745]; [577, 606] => 0.73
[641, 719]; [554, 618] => 0.86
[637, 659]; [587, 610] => 0.71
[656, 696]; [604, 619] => 1.22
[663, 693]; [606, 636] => 1.56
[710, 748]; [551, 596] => 0.68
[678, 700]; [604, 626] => 1.28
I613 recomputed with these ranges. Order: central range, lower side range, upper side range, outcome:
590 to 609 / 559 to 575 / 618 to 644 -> -5.0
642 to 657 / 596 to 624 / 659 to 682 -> 2.1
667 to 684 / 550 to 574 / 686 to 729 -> -0.2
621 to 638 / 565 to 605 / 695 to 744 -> 9.0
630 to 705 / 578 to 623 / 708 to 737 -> 1.2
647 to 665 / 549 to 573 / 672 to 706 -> 0.5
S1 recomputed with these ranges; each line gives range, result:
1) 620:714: 268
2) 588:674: 267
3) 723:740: 244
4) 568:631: 302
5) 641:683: 303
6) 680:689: 300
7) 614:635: 176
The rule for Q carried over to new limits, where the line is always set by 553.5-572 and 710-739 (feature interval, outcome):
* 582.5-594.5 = 0.09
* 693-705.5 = -0.08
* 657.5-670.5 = -0.09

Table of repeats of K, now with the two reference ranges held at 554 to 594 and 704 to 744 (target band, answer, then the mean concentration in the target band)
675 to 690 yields -0.04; 306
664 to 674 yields -0.08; 330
